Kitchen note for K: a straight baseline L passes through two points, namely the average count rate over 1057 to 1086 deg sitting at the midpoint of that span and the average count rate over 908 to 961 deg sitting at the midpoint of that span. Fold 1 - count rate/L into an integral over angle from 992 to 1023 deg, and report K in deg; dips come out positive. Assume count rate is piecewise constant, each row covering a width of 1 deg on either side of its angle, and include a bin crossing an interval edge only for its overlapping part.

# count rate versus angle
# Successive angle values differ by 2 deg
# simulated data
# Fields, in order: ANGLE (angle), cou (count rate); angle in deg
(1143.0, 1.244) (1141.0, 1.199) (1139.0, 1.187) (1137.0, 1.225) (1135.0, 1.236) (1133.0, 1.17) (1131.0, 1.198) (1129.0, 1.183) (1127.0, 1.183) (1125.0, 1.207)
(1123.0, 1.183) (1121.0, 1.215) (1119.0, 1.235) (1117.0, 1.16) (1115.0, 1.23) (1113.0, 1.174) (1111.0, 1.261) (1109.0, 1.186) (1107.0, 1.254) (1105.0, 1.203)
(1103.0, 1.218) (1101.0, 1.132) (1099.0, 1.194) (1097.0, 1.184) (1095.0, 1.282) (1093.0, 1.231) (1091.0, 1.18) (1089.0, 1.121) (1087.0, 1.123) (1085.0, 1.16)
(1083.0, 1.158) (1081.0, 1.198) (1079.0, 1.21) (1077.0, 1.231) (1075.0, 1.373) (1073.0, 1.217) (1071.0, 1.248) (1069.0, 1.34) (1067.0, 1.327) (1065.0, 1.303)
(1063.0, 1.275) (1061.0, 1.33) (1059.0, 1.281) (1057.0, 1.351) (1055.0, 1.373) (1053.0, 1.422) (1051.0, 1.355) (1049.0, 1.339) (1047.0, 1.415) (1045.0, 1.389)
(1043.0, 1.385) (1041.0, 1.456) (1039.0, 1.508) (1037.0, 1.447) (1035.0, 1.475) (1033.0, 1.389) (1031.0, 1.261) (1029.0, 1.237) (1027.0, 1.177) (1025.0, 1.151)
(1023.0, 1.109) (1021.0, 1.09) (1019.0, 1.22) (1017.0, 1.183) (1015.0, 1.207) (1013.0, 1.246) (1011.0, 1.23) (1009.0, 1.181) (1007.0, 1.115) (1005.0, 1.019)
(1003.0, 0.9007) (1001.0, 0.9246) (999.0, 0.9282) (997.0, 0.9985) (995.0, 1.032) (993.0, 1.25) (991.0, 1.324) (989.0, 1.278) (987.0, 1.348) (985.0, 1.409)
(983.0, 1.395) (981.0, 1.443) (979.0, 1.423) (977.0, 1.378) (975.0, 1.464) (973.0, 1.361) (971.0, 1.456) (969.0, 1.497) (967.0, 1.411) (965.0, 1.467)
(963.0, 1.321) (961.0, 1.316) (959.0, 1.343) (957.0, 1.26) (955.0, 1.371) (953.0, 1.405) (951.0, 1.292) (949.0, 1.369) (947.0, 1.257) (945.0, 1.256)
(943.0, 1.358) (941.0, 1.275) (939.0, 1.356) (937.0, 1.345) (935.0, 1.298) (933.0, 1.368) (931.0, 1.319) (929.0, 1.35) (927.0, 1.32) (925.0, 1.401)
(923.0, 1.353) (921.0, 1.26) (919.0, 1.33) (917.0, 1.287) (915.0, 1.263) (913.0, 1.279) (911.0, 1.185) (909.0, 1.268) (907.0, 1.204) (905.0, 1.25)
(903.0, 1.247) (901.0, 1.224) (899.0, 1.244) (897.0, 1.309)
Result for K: 4.5 deg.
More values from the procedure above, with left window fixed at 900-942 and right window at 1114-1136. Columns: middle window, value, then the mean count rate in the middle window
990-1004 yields 2.3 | 1.05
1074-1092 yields 0.4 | 1.19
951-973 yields -1.8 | 1.38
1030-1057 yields -3.5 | 1.4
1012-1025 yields 0.8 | 1.17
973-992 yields -1.8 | 1.38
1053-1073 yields -1.4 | 1.31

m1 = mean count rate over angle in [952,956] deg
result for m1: 1.39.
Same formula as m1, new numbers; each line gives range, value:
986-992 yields 1.32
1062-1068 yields 1.3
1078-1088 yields 1.17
